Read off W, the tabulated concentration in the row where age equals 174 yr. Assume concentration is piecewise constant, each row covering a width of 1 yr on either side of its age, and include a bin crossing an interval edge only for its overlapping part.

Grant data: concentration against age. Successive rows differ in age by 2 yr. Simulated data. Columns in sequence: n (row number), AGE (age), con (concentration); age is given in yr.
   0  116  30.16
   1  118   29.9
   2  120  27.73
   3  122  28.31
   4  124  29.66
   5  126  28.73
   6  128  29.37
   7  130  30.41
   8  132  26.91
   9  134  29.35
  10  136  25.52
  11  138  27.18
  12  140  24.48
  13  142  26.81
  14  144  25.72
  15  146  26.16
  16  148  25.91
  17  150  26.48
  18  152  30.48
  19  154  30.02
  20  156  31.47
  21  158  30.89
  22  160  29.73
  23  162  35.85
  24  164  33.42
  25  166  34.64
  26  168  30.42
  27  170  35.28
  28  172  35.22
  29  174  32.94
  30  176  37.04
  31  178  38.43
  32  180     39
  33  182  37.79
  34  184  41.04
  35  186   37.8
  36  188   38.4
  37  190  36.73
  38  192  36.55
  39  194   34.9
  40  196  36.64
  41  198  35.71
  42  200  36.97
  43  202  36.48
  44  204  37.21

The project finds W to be 32.94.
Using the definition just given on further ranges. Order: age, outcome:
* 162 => 35.85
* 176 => 37.04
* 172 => 35.22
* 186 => 37.8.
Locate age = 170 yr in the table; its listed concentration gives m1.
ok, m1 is 35.28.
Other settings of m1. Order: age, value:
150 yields 26.48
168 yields 30.42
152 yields 30.48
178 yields 38.43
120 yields 27.73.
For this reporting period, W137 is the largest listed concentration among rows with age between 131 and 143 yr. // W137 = 29.35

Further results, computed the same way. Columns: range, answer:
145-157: 31.47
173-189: 41.04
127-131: 30.41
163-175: 35.28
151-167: 35.85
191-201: 36.97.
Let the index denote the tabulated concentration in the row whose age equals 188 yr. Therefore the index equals 38.4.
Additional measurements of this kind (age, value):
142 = 26.81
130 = 30.41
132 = 26.91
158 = 30.89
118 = 29.9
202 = 36.48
